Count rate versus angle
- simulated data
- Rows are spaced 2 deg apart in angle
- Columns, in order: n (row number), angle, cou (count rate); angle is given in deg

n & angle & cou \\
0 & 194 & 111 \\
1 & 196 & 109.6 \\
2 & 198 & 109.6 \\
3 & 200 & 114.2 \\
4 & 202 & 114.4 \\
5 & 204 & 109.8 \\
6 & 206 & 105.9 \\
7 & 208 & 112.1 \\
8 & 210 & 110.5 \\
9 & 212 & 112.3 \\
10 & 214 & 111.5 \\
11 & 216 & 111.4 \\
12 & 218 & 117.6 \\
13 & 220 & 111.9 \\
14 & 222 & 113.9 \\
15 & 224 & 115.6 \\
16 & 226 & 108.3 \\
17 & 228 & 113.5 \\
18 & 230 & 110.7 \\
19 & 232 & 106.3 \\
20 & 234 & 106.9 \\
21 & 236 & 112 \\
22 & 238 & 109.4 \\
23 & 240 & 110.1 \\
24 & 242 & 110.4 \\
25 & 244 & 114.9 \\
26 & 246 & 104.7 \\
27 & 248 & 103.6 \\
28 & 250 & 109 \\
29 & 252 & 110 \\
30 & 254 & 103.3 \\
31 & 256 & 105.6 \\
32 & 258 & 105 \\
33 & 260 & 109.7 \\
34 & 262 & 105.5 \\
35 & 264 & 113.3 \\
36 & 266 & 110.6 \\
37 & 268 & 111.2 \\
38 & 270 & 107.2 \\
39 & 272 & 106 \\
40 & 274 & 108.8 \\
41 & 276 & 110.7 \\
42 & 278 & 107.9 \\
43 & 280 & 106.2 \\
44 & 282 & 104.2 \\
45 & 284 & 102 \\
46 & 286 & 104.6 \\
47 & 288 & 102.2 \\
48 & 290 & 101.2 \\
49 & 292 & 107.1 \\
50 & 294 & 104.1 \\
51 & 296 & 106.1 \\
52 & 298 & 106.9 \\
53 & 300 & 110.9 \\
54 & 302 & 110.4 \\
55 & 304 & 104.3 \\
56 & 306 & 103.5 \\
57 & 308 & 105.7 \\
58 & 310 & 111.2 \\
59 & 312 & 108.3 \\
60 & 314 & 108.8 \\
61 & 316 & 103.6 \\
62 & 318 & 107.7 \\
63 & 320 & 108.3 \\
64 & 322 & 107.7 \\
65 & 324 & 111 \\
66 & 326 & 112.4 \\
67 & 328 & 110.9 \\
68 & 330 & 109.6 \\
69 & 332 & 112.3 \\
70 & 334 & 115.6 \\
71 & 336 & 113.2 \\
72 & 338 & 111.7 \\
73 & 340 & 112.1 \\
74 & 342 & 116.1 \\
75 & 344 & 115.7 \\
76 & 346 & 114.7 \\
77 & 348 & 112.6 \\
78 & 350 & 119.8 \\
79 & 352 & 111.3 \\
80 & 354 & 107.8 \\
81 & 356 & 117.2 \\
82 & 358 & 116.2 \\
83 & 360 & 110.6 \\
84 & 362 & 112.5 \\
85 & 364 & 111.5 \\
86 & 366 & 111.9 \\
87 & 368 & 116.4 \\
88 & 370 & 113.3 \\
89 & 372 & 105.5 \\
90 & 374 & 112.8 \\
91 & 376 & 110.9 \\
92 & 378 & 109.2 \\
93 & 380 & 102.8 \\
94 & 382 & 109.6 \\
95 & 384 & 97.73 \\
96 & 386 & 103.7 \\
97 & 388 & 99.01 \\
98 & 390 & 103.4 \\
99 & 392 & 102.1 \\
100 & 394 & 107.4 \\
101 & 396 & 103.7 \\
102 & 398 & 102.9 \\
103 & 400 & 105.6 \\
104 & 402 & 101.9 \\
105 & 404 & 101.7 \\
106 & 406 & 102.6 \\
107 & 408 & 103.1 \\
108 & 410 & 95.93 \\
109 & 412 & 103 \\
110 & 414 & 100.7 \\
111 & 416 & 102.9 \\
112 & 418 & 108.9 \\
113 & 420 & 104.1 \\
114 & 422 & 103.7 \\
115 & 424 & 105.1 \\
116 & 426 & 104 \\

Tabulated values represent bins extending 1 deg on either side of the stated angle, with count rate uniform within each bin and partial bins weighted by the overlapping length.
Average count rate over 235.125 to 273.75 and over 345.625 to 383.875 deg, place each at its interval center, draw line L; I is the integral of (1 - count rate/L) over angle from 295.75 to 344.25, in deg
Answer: 0.3 deg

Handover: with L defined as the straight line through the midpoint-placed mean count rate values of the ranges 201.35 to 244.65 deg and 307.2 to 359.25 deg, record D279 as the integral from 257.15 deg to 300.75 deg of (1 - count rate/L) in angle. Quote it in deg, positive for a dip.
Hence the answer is 1.8 deg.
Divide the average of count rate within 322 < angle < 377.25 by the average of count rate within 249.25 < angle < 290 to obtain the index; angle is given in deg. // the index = 1.05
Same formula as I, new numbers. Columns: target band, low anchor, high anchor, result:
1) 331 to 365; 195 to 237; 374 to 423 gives -2.5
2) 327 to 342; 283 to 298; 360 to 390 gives -0.9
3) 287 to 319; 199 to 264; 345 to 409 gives 0.8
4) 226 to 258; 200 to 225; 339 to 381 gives 1.1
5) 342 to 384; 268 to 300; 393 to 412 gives -3.2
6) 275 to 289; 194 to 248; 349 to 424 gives 0.5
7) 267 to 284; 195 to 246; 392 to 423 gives 0.2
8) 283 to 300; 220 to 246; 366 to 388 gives 0.8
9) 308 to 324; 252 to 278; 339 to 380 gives 0.4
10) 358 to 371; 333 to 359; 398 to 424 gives -0.2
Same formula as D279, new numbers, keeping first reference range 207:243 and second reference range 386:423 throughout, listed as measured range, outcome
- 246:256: 0.36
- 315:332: -0.38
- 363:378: -1.01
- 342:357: -1.25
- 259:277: 0.02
